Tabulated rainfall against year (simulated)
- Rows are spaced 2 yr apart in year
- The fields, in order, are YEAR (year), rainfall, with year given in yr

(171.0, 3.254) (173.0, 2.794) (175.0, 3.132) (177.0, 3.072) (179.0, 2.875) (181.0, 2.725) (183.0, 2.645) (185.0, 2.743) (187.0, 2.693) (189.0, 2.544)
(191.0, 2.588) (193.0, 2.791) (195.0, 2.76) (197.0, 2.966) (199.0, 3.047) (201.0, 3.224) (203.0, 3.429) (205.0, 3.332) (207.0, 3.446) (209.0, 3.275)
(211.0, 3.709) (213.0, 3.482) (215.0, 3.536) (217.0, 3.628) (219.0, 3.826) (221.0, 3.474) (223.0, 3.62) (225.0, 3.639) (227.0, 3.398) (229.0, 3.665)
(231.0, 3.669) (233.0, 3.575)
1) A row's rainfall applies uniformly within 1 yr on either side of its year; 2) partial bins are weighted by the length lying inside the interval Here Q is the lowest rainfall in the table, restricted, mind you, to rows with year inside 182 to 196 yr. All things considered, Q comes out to 2.544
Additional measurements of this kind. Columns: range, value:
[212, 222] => 3.474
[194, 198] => 2.76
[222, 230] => 3.398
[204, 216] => 3.275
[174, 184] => 2.645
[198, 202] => 3.047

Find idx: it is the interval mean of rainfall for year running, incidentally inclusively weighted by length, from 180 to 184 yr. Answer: 2.69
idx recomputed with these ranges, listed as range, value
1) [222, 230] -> 3.58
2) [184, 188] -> 2.72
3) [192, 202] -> 2.96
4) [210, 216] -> 3.58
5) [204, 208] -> 3.39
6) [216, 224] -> 3.64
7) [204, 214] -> 3.45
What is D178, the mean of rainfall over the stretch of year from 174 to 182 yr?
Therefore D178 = 2.95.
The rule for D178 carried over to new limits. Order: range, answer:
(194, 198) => 2.86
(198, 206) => 3.26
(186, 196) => 2.68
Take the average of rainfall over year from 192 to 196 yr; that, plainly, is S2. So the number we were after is 2.78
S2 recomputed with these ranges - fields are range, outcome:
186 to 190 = 2.62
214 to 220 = 3.66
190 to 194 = 2.69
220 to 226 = 3.58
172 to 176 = 2.96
